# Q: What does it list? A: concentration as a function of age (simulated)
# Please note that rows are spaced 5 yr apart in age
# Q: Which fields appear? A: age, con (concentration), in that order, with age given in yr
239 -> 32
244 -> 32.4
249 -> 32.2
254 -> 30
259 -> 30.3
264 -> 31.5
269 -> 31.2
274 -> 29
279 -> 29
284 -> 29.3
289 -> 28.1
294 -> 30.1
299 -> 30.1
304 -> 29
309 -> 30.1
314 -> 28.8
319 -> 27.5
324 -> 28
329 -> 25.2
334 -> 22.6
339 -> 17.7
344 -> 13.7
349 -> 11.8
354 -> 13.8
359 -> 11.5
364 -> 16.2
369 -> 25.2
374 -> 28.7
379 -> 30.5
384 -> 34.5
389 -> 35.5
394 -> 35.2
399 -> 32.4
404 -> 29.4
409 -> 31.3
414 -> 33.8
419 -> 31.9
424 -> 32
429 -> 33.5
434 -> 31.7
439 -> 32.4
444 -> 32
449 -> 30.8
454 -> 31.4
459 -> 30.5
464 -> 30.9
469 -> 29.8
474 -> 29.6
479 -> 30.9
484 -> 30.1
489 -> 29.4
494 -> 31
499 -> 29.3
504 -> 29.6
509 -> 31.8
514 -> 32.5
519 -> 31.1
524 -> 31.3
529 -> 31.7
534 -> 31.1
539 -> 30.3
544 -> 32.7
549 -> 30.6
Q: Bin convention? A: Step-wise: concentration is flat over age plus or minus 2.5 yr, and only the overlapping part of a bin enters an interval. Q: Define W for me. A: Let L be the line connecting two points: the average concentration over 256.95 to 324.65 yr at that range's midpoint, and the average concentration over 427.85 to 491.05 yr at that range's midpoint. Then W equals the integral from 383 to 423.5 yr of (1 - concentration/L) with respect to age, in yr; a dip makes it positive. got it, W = -3.24 yr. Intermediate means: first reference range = 29.5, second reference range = 31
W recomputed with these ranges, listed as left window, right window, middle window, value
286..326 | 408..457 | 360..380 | 4.5 yr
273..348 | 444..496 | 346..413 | 5.4 yr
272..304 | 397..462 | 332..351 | 8.7 yr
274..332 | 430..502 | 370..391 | -1.5 yr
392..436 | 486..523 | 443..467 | 0.4 yr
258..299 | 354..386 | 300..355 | 7.5 yr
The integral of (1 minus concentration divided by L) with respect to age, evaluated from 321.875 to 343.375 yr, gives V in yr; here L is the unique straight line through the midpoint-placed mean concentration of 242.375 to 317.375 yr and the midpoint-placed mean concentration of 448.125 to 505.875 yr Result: 5.45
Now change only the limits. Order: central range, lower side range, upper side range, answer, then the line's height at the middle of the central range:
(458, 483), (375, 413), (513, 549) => 1.3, 31.9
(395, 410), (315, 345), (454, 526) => -2.8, 26.5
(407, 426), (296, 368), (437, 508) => -3.6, 27.1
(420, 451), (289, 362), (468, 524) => -4.7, 27.8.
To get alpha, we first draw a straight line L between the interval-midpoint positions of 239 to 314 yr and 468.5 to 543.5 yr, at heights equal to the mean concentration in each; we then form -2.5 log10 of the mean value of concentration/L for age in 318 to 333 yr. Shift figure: 0.15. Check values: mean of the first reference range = 30.2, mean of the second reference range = 30.7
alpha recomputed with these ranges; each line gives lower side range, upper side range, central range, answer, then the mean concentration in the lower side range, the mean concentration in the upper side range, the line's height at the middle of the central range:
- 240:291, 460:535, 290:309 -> 0.03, 30.4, 30.7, 30.4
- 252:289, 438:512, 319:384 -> 0.38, 29.9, 30.6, 30.2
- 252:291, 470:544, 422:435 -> -0.07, 29.8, 30.7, 30.4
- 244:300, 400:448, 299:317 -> 0.04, 30.2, 32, 30.6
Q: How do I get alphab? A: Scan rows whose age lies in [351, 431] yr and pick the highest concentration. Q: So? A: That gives 35.5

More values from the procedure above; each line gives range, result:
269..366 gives 31.2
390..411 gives 35.2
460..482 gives 30.9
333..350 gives 22.6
